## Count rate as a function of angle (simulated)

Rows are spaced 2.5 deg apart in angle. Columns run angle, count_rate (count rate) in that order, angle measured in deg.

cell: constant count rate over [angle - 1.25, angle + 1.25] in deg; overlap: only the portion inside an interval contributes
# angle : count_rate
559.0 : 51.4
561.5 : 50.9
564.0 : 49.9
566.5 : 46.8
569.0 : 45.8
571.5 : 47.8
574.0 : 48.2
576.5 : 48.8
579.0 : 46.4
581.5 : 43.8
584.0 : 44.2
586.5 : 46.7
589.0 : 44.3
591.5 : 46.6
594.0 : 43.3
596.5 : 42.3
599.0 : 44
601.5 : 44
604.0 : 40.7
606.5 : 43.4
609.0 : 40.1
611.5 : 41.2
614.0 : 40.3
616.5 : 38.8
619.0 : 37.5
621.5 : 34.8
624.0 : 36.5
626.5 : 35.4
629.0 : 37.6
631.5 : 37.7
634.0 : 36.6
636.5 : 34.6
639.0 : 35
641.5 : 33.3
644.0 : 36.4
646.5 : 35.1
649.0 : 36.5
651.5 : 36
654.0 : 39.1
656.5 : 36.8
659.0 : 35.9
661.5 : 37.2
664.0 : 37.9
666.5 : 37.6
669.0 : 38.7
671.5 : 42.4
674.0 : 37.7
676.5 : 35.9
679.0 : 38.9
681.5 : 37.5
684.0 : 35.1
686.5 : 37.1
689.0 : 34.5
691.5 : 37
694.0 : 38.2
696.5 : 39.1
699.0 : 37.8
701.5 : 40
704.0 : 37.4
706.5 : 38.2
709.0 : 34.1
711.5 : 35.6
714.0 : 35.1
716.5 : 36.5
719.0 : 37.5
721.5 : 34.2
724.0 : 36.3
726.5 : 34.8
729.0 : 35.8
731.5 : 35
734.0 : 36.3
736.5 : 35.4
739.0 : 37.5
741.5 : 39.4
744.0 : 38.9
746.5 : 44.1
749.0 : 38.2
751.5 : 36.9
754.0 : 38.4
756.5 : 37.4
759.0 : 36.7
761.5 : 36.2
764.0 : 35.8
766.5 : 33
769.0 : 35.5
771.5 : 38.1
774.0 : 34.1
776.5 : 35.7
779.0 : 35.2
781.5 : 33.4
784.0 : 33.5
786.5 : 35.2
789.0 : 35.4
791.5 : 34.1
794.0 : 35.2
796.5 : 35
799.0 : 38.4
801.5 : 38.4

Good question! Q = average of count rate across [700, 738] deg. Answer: 36.2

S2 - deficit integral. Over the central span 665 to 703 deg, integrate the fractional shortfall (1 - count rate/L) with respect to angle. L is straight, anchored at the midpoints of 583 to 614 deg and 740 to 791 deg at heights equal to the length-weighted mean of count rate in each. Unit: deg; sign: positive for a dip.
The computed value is 1.9 deg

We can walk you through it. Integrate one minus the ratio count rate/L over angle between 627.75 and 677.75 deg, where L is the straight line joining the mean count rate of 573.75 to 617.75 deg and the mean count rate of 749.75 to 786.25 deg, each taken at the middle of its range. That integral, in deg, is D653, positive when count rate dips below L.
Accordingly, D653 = 5.0 deg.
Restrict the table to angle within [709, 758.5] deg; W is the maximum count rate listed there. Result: 44.1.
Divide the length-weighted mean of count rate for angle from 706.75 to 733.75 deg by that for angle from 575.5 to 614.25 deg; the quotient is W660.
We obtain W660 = 0.8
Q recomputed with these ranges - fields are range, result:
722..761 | 37.3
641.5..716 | 37.1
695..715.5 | 37.2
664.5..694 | 37.5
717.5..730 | 35.7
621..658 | 36.1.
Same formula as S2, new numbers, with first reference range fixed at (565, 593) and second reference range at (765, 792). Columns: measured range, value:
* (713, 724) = 0.7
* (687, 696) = 0.7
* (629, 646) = 2.9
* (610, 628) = 2.5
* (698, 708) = 0.2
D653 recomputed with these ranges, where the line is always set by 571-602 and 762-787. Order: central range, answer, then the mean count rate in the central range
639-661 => 3.0 deg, 36.1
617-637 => 3.1 deg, 36.5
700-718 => 0.9 deg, 36.7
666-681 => 0.8 deg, 38.5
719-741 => 0.9 deg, 35.9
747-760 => -0.6 deg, 37.9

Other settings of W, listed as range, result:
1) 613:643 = 40.3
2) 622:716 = 42.4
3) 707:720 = 37.5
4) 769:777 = 38.1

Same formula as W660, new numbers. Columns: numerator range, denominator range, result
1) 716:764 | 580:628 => 0.89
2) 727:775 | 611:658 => 1.01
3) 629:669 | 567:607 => 0.81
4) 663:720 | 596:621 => 0.91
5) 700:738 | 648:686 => 0.96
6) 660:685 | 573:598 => 0.83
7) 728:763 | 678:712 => 1.01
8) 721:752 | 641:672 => 1.00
